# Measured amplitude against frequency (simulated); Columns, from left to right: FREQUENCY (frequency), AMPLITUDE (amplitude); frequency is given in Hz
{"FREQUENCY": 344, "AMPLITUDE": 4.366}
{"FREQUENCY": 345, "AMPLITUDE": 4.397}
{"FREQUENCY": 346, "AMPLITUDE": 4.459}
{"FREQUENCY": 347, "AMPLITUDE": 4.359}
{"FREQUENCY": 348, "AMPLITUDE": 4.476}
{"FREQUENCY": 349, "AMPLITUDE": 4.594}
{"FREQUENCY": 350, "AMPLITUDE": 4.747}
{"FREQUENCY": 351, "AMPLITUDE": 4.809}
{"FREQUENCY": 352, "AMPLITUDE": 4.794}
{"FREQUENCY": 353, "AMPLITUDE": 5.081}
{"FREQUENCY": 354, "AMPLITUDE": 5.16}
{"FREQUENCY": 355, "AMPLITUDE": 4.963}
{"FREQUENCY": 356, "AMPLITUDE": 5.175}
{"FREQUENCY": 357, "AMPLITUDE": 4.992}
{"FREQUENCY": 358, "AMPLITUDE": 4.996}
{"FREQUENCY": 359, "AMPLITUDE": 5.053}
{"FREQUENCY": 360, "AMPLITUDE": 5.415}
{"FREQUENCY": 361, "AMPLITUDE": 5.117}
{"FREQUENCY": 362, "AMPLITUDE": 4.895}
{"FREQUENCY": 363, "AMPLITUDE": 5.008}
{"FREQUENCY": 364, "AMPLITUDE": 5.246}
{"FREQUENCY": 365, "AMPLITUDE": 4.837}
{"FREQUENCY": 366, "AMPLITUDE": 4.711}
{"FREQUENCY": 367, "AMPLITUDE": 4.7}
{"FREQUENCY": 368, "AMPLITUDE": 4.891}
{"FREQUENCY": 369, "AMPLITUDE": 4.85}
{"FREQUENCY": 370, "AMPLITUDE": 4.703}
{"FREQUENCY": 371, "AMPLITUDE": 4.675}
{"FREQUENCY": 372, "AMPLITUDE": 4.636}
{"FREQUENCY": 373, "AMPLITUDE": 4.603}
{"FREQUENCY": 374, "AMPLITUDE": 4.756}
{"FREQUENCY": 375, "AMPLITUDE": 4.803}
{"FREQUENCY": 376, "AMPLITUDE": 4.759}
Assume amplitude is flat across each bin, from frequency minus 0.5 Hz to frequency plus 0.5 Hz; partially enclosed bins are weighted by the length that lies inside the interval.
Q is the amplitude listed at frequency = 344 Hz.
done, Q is 4.366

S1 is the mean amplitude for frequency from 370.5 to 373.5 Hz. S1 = 4.64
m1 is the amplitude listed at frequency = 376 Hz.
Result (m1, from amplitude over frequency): 4.759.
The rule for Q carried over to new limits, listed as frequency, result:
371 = 4.675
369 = 4.85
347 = 4.359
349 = 4.594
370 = 4.703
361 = 5.117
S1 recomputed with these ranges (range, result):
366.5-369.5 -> 4.81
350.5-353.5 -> 4.89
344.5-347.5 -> 4.41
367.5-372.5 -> 4.75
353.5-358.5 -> 5.06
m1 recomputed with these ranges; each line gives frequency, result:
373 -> 4.603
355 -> 4.963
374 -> 4.756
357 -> 4.992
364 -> 5.246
